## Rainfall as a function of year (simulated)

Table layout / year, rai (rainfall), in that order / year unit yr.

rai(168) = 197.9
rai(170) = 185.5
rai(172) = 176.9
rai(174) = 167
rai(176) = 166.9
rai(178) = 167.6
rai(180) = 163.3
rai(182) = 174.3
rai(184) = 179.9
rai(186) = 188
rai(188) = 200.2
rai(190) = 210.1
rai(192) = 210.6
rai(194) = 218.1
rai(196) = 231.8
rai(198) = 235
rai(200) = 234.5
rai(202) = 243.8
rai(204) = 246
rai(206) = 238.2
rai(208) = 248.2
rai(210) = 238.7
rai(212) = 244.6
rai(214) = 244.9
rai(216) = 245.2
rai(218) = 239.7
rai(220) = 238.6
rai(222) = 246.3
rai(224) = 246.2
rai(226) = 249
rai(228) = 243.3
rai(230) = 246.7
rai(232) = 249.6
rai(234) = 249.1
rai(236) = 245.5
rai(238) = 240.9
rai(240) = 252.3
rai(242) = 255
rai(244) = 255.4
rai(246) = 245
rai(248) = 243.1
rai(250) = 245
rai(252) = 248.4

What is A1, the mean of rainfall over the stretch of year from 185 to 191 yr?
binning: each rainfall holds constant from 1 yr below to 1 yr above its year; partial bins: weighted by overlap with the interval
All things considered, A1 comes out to 199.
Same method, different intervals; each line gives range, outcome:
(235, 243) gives 248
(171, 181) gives 168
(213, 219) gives 243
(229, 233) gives 248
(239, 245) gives 254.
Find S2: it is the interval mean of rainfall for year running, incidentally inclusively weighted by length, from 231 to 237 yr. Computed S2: 248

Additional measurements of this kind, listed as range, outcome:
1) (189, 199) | 221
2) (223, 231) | 246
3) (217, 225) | 243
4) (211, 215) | 245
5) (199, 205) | 241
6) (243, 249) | 248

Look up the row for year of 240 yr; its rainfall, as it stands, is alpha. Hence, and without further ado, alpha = 252.3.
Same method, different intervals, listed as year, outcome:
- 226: 249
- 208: 248.2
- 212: 244.6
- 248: 243.1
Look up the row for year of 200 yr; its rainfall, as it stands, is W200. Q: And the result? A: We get 234.5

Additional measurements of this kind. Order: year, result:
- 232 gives 249.6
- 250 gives 245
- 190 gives 210.1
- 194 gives 218.1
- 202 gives 243.8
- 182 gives 174.3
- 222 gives 246.3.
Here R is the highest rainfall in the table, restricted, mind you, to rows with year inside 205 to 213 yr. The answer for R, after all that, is 248.2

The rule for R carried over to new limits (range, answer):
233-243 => 255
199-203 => 243.8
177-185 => 179.9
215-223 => 246.3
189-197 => 231.8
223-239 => 249.6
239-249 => 255.4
